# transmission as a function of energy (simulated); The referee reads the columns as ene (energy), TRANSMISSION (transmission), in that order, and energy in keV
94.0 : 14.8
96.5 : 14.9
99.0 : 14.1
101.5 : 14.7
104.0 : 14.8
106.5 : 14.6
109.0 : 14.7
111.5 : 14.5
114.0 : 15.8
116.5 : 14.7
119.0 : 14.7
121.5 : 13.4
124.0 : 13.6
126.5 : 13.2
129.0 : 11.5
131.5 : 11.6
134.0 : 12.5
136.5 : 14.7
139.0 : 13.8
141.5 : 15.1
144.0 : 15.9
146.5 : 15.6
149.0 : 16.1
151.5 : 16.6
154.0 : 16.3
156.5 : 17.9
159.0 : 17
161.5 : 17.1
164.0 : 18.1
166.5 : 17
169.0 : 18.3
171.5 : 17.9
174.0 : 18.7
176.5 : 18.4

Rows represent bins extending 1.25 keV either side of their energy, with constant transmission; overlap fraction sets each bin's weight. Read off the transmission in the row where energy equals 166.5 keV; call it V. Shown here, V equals 17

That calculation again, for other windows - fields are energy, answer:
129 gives 11.5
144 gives 15.9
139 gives 13.8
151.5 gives 16.6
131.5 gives 11.6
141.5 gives 15.1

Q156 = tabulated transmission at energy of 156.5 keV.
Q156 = 17.9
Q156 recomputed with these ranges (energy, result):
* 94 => 14.8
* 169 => 18.3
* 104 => 14.8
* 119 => 14.7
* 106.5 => 14.6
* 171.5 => 17.9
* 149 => 16.1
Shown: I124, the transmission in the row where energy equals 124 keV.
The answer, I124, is 13.6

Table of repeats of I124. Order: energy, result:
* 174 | 18.7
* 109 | 14.7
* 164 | 18.1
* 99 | 14.1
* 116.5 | 14.7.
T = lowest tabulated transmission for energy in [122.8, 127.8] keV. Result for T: 13.2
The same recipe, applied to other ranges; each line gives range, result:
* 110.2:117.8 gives 14.5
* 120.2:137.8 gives 11.5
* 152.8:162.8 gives 16.3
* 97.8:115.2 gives 14.1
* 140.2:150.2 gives 15.1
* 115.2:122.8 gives 13.4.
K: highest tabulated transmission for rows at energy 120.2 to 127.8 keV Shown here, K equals 13.6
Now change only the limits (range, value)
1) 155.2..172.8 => 18.3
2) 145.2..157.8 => 17.9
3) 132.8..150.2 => 16.1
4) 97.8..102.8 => 14.7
